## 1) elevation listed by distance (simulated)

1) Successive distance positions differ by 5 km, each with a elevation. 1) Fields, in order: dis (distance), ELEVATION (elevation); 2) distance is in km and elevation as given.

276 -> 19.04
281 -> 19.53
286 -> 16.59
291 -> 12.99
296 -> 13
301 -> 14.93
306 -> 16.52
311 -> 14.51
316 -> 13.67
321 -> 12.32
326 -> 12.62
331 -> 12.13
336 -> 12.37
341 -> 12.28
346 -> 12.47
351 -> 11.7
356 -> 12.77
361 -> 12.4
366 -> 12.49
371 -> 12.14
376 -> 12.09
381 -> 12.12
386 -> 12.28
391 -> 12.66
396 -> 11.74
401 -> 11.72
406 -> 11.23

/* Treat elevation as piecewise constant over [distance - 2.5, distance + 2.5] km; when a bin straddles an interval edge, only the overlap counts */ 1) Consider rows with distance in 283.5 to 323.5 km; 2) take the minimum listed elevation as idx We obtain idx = 12.32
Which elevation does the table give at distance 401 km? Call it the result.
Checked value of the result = 11.72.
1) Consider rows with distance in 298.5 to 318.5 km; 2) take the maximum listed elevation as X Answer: 16.52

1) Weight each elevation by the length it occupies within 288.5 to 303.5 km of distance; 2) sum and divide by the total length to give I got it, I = 13.6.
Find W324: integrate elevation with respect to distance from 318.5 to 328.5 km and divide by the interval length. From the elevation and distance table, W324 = 12.5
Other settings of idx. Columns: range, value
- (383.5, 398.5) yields 11.74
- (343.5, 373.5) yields 11.7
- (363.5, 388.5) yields 12.09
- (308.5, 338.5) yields 12.13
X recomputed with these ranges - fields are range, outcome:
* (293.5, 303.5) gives 14.93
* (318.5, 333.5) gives 12.62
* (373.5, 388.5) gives 12.28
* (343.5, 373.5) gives 12.77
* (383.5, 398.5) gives 12.66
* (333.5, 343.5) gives 12.37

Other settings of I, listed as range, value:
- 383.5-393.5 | 12.5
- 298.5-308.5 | 15.7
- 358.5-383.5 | 12.2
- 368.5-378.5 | 12.1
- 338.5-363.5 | 12.3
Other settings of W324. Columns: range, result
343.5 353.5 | 12.1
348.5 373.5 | 12.3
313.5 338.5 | 12.6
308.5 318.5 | 14.1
